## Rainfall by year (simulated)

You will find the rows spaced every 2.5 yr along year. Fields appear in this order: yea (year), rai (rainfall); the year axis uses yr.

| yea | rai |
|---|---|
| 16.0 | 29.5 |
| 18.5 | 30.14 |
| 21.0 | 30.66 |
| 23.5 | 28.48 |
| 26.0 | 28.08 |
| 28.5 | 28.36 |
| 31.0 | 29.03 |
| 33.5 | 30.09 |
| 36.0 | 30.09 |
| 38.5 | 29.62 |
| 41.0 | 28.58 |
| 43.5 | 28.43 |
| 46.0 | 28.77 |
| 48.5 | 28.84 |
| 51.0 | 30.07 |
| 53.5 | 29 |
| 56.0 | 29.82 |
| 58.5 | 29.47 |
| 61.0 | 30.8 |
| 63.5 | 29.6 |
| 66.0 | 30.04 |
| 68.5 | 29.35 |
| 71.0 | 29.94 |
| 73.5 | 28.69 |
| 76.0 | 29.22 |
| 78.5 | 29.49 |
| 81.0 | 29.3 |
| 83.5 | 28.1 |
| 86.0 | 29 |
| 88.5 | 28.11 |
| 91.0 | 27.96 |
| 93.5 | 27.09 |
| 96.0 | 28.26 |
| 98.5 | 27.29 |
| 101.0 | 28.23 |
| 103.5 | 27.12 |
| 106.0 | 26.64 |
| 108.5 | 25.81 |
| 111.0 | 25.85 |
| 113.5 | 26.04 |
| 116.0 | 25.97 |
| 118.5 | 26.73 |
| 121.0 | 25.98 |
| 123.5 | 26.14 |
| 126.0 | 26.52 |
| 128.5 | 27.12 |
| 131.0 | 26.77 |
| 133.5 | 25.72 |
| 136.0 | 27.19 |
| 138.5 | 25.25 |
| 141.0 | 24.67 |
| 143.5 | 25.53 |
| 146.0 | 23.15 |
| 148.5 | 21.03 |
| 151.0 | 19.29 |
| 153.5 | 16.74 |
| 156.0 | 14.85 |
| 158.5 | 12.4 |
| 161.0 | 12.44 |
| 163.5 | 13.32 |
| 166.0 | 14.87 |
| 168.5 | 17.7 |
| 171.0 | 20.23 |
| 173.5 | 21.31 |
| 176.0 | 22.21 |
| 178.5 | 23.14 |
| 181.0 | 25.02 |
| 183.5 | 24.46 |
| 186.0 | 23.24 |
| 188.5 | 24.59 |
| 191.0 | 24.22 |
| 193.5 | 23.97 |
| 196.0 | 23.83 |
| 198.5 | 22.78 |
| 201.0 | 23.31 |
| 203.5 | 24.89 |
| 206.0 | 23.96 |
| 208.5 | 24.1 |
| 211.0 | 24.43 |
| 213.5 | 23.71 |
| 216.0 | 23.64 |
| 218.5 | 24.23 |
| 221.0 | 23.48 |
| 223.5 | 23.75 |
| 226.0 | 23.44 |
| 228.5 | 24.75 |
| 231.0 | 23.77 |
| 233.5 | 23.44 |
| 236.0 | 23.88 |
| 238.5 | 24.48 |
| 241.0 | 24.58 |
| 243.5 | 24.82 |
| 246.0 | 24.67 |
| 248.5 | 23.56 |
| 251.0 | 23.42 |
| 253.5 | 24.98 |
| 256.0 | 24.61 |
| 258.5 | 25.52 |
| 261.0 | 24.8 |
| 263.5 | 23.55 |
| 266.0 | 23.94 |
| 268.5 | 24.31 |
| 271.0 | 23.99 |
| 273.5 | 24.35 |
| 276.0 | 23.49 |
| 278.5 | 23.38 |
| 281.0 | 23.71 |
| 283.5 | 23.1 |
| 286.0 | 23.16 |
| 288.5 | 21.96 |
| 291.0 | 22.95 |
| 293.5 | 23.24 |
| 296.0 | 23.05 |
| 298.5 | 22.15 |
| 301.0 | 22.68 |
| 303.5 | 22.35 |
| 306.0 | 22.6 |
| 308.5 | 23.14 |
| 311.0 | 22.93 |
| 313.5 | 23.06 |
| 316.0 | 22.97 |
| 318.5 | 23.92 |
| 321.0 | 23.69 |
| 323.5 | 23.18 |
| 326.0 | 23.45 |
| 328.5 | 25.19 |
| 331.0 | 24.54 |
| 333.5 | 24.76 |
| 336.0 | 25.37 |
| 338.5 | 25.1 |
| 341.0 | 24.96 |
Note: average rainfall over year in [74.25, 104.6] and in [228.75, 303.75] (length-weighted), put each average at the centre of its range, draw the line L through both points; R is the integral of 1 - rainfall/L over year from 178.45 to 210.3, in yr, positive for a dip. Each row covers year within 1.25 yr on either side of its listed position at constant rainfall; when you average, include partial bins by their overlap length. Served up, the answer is 2.0 yr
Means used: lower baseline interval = 28.3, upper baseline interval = 23.8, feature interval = 24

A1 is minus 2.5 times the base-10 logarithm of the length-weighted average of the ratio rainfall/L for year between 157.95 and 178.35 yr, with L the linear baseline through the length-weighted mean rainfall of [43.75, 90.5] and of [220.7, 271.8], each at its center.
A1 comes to 0.457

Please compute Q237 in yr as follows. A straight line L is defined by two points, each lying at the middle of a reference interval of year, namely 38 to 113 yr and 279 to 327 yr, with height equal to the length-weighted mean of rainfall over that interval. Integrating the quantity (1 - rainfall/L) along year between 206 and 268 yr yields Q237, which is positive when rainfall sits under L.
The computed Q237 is 1.20 yr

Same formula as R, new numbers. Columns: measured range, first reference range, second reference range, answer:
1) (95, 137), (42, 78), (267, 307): 1.8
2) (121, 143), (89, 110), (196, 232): 0.2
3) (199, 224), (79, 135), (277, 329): 1.1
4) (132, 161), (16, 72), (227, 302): 6.2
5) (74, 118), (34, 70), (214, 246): 0.8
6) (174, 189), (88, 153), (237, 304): 0.8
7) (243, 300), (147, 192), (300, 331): -4.1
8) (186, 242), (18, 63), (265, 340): 3.4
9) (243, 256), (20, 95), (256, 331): 0.1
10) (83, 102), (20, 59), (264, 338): 0.0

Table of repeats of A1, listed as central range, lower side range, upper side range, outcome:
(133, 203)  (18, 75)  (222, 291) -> 0.23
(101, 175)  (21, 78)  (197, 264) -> 0.19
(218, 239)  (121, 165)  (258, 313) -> -0.05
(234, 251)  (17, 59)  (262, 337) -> 0.02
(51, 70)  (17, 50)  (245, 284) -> -0.04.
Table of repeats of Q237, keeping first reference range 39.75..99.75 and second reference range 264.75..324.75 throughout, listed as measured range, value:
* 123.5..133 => 0.3 yr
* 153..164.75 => 5.7 yr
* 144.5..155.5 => 2.9 yr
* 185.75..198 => 0.9 yr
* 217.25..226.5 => 0.5 yr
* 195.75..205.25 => 0.7 yr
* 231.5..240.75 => 0.3 yr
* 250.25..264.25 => -0.2 yr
